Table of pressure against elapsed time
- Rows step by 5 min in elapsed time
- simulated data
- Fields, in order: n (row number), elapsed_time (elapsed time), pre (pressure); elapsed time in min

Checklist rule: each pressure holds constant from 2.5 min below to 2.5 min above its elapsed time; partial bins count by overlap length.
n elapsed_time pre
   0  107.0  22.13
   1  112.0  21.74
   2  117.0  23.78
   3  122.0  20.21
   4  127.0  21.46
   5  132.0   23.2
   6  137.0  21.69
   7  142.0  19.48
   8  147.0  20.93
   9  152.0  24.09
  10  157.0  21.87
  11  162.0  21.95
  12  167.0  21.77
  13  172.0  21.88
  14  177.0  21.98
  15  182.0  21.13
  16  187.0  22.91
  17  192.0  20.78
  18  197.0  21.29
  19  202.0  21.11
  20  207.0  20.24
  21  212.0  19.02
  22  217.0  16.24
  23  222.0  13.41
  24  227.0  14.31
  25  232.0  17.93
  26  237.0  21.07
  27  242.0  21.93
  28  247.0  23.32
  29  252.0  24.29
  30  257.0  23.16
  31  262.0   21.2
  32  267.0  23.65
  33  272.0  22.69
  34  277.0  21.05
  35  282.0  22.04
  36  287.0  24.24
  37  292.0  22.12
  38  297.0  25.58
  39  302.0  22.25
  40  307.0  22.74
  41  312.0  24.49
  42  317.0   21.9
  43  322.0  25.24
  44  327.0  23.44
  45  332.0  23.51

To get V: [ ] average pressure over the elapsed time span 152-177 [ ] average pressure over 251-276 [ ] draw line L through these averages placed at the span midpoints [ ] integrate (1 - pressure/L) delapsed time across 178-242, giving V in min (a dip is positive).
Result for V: 8.9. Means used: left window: 22.1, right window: 22.8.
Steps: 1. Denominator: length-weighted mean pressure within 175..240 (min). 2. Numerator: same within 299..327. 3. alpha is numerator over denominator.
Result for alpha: 1.21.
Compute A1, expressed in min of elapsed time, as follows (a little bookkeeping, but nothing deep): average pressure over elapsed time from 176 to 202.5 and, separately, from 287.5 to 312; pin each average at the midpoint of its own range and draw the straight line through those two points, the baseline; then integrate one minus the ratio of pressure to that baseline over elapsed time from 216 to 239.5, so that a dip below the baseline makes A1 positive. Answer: 5.91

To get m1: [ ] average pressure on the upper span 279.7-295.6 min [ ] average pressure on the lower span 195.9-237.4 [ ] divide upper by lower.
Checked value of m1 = 1.27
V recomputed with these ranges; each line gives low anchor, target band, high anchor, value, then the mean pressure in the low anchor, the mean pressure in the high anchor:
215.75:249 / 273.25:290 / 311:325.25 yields -0.8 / 18.3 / 23.8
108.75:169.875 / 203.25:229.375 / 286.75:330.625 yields 6.6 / 21.9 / 23.5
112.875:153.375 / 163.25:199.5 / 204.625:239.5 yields -4.2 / 21.8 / 17.5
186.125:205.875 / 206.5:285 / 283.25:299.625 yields 7.9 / 21.3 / 23.8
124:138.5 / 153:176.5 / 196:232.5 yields -1.9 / 22.1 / 17.8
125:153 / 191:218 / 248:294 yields 2.8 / 21.7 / 22.7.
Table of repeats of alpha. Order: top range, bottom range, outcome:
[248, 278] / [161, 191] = 1.04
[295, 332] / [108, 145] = 1.09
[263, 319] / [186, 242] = 1.21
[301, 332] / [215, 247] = 1.30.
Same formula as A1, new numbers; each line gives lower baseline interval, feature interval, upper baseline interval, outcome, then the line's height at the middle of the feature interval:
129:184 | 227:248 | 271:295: 2.03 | 22.2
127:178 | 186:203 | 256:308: 0.55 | 22.2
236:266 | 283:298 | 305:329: -0.28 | 23.2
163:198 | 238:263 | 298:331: -0.17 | 22.6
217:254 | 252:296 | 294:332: -2.79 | 21.4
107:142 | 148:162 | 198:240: -1.32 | 20.6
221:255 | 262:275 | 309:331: -0.90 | 21.3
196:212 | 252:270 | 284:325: -0.53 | 22.3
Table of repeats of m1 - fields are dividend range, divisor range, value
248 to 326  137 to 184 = 1.07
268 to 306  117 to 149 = 1.07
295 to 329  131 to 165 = 1.08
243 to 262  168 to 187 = 1.06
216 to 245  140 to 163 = 0.81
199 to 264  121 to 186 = 0.91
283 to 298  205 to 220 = 1.29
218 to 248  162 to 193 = 0.84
